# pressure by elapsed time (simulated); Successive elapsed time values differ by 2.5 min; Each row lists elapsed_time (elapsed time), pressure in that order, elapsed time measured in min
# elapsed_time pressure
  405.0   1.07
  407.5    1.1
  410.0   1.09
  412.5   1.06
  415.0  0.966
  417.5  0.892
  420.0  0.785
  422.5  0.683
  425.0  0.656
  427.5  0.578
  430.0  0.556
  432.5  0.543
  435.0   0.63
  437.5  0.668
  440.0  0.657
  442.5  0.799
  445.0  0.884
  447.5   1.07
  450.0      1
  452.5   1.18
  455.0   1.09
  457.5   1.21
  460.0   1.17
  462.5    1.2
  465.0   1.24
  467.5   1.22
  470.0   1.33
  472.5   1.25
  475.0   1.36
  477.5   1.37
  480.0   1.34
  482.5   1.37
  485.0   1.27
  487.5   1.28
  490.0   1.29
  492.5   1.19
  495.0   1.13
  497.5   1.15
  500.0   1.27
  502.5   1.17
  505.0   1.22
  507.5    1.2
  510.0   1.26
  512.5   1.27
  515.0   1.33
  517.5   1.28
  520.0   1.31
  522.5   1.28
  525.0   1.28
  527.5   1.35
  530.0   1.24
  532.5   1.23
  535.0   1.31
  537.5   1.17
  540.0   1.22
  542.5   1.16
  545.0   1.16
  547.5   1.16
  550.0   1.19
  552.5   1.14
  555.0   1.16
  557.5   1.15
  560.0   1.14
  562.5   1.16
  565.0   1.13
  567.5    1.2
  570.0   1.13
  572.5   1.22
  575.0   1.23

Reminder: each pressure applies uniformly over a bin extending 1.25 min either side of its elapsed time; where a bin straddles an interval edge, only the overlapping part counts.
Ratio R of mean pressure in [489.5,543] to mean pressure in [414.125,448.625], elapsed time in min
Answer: 1.69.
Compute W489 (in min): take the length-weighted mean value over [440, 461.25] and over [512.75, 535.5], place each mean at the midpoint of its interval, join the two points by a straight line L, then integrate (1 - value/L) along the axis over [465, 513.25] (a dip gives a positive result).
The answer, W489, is -4.10 min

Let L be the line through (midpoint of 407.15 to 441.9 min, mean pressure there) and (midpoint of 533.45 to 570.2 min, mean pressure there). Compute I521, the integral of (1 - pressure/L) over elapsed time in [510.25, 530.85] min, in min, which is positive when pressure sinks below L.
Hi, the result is -4.2 min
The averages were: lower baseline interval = 0.768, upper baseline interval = 1.17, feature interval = 1.29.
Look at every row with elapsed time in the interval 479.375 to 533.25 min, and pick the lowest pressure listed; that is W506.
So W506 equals 1.13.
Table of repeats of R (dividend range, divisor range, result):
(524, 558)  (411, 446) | 1.63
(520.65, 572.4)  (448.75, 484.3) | 0.97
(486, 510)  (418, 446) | 1.79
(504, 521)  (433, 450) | 1.60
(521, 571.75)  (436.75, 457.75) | 1.27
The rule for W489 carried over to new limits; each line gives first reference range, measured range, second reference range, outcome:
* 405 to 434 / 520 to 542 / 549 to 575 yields -3.4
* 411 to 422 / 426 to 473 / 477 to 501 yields 5.7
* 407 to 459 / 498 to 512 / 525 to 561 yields -1.8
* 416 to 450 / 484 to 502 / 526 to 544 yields -3.4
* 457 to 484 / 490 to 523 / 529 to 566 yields -0.1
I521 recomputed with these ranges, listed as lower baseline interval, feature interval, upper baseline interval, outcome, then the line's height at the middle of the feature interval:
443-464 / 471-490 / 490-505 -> -2.70 min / 1.15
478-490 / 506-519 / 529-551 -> -0.09 min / 1.26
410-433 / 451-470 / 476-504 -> -2.63 min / 1.05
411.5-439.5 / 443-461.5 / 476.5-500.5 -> -2.33 min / 0.954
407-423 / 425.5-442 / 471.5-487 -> 6.87 min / 1.06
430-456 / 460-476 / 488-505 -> -3.96 min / 1.01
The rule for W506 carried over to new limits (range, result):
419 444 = 0.543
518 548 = 1.16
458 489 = 1.17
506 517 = 1.2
